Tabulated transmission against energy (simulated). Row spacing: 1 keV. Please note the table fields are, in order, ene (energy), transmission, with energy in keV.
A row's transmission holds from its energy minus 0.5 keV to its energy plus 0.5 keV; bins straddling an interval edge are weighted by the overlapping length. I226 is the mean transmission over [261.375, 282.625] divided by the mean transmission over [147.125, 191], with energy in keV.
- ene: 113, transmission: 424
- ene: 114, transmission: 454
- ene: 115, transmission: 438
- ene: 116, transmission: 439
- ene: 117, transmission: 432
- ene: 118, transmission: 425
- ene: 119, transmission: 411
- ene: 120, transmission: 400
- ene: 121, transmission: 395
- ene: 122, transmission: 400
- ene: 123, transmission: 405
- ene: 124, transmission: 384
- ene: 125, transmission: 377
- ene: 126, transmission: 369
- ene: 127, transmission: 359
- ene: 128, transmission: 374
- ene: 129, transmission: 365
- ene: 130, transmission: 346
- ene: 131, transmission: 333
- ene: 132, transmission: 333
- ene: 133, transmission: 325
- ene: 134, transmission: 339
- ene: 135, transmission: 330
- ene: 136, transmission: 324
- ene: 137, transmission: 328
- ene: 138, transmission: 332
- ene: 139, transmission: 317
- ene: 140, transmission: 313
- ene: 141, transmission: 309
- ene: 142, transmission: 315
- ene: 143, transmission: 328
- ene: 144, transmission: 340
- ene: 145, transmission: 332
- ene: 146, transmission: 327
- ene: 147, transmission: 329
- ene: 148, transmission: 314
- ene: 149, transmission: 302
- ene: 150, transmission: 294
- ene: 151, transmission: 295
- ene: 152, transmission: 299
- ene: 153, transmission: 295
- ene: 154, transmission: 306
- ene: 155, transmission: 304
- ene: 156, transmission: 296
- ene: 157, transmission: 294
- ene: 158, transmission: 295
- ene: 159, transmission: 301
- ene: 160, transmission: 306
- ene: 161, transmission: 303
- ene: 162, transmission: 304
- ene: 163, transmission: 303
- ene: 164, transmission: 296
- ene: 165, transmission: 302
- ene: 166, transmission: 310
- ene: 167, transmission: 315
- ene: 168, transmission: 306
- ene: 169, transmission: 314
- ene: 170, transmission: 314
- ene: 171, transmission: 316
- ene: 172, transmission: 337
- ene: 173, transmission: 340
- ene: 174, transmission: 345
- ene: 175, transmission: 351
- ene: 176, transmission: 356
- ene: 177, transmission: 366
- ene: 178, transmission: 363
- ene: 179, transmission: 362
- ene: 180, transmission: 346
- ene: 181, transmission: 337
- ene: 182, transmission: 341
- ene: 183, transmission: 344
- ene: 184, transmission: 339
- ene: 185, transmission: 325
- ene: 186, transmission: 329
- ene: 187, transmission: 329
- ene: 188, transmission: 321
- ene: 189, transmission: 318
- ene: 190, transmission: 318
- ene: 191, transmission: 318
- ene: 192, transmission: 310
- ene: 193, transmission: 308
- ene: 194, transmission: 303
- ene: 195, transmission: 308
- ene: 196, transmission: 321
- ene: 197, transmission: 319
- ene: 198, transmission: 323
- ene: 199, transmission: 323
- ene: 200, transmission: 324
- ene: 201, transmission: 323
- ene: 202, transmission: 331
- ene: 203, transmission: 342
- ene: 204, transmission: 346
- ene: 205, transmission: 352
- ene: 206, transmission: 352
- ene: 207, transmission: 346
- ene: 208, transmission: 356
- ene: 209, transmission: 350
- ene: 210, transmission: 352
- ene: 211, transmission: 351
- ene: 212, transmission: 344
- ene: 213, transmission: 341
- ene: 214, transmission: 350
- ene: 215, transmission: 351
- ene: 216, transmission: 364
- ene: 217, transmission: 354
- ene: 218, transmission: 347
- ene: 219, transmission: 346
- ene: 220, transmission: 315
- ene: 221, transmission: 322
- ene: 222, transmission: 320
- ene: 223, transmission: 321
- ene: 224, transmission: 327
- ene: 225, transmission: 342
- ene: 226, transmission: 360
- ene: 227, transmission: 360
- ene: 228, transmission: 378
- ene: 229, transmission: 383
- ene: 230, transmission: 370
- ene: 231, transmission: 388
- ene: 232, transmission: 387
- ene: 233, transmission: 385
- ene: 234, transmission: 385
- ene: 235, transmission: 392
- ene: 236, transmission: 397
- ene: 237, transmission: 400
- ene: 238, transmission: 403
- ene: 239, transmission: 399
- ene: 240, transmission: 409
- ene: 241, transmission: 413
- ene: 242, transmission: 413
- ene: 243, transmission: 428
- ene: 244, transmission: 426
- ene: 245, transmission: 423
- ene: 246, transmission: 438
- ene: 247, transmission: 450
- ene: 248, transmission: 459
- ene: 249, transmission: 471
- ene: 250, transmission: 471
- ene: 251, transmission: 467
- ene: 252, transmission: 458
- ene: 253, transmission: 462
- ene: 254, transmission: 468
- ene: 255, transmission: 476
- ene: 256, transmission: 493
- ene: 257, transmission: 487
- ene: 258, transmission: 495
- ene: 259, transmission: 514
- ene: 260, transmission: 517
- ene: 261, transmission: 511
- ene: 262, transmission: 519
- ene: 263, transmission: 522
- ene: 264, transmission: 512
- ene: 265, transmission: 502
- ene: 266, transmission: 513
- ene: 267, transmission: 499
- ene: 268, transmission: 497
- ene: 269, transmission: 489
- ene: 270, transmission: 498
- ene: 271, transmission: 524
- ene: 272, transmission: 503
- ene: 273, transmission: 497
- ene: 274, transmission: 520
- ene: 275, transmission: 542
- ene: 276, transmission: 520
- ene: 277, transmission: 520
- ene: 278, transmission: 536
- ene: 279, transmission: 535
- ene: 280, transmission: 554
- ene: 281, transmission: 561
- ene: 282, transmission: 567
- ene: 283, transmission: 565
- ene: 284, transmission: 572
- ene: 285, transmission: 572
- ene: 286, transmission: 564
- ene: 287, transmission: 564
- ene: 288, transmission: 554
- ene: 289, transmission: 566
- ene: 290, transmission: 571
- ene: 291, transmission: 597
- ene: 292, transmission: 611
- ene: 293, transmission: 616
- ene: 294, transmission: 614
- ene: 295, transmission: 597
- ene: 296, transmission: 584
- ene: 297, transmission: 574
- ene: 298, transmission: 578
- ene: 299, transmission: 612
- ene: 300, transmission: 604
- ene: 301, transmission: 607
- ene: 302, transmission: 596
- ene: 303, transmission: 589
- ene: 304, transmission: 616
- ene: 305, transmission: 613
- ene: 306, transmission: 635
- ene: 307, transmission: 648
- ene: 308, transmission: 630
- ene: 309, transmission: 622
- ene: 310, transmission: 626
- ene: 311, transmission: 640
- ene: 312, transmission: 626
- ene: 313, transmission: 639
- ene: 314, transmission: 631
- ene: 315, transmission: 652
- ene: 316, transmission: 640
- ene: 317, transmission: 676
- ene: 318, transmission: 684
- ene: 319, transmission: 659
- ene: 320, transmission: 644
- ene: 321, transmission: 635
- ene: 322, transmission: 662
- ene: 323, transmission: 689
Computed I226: 1.63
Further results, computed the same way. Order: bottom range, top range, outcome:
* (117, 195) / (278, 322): 1.82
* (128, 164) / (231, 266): 1.42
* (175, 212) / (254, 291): 1.57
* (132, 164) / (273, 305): 1.83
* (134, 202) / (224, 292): 1.49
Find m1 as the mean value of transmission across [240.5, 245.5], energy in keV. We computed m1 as 421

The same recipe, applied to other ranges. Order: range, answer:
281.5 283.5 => 566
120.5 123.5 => 400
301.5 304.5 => 600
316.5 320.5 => 666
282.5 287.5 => 567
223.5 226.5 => 343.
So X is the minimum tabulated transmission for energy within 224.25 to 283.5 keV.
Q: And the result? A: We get 342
